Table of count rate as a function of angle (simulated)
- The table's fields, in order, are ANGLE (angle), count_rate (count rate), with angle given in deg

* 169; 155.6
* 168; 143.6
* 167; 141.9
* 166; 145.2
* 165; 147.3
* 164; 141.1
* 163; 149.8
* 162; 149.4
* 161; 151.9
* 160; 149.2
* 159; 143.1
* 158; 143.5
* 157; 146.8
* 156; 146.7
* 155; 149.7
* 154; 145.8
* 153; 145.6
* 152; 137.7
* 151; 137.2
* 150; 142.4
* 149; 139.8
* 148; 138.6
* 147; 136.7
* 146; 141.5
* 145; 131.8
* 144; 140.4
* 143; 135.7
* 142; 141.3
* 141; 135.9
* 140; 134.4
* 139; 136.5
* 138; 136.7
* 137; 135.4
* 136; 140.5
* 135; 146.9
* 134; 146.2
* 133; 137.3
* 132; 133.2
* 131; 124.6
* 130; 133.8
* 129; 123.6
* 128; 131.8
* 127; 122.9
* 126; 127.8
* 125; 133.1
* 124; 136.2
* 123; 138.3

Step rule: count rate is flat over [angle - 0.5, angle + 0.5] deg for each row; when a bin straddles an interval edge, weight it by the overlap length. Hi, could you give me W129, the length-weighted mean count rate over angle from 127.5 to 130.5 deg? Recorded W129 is 130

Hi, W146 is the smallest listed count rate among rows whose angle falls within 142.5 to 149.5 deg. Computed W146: 131.8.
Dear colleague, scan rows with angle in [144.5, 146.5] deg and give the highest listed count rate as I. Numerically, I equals 141.5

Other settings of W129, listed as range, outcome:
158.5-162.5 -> 148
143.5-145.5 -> 136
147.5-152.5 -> 139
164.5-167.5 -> 145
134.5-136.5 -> 144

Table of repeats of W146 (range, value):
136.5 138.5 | 135.4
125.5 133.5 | 122.9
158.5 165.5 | 141.1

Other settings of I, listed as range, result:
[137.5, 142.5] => 141.3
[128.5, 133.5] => 137.3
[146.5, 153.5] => 145.6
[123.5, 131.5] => 136.2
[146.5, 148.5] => 138.6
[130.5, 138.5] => 146.9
